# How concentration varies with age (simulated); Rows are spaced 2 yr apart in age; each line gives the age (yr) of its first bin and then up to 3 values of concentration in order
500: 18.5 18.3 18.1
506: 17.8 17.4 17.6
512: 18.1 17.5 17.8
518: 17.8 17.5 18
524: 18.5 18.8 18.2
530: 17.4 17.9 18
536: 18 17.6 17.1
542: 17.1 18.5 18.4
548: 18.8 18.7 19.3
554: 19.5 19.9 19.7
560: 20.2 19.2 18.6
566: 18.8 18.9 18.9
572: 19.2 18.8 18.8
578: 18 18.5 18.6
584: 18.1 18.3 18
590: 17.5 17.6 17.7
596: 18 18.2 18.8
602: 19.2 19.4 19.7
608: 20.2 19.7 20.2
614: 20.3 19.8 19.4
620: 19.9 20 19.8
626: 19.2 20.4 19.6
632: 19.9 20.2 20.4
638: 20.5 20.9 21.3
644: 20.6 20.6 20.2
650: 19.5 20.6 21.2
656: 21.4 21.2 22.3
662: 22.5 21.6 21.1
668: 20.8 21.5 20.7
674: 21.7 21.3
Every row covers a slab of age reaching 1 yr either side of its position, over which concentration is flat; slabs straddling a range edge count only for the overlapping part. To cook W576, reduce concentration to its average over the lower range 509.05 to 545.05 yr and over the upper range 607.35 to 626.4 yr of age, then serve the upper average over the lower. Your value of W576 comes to 1.1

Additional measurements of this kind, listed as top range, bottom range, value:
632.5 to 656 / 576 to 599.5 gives 1.14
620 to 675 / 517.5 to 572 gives 1.12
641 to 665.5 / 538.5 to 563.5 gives 1.12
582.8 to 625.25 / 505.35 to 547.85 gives 1.06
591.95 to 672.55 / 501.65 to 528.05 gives 1.12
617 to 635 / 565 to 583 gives 1.06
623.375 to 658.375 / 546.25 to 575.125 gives 1.07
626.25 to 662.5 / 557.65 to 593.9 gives 1.11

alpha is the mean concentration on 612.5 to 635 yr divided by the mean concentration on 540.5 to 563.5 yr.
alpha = 1.05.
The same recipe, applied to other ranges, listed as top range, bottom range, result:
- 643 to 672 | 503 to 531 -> 1.18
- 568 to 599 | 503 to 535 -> 1.02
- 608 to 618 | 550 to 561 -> 1.02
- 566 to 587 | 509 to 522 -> 1.05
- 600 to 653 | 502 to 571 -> 1.09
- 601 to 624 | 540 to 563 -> 1.05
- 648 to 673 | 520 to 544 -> 1.18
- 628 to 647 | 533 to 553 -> 1.13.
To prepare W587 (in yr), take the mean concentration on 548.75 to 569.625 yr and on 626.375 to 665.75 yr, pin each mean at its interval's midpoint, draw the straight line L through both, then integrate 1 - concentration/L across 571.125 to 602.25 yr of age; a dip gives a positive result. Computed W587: 2.3 yr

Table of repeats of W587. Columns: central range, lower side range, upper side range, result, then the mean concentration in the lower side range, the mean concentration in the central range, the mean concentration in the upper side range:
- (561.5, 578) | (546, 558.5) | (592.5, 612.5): 0.3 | 19.2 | 18.8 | 19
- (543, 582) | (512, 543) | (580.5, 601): -2.2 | 17.8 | 19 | 18.1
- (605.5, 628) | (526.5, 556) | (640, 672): 0.3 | 18.2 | 19.9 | 21.1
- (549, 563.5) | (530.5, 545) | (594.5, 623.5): -1.0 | 17.7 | 19.5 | 19.5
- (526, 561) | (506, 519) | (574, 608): -0.9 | 17.7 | 18.5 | 18.5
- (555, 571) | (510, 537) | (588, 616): -0.7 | 17.9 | 19.3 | 19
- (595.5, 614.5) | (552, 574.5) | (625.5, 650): 0.4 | 19.3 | 19.4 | 20.3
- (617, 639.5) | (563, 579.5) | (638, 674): 0.4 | 18.7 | 20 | 21.1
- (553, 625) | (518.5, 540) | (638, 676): 1.4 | 17.9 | 19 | 21.1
